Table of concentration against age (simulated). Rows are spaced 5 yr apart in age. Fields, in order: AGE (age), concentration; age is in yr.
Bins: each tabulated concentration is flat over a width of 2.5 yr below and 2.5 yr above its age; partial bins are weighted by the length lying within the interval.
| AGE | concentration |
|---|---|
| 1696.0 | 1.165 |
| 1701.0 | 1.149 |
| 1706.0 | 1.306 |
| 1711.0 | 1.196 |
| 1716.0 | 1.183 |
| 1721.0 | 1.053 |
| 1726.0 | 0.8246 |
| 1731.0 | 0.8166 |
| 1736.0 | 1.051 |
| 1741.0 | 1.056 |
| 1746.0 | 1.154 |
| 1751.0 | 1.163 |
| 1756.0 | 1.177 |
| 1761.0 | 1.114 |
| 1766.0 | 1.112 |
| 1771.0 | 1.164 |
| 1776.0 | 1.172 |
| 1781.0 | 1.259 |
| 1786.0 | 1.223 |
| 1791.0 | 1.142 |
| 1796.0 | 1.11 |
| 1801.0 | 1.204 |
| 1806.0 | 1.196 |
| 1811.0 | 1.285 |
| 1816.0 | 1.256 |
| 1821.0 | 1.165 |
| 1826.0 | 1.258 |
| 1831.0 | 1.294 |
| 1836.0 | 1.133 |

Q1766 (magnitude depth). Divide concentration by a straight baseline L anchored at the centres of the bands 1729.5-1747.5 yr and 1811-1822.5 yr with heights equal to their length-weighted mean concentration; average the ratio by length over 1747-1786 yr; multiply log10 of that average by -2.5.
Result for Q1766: -0.069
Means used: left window 1.02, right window 1.23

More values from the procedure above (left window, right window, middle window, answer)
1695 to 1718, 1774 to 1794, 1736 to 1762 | 0.069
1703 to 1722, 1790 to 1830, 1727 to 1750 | 0.179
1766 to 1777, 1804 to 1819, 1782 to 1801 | 0.025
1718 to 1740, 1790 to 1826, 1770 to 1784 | -0.095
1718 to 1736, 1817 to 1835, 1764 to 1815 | -0.067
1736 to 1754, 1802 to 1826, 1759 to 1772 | 0.021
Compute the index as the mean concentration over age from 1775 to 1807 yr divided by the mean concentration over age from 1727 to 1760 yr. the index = 1.12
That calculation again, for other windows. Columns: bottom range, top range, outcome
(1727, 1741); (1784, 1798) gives 1.23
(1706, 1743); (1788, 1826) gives 1.15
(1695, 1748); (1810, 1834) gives 1.15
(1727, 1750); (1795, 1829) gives 1.20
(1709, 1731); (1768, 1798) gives 1.14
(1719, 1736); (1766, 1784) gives 1.30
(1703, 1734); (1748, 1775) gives 1.08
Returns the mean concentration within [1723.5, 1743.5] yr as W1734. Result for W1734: 0.937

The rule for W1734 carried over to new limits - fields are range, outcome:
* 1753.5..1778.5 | 1.15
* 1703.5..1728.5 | 1.11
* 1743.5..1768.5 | 1.14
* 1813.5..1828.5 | 1.23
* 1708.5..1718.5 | 1.19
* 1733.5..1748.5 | 1.09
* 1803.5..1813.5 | 1.24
